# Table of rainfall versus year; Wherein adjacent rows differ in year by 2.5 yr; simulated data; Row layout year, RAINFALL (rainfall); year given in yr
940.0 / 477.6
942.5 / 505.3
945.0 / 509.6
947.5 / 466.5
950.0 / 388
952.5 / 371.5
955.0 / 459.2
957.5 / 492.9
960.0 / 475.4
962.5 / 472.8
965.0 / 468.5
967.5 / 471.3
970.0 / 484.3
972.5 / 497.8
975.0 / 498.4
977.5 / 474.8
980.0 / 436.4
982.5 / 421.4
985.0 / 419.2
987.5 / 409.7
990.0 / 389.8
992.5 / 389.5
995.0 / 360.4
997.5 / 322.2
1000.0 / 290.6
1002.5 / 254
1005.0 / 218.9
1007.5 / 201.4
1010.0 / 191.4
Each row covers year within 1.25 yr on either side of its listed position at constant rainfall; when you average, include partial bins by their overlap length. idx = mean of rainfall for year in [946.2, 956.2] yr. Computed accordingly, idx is 422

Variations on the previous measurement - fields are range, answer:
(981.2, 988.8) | 417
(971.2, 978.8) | 490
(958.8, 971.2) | 474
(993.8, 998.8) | 341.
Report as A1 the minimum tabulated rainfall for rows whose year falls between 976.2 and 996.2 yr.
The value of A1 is 360.4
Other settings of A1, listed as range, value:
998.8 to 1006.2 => 218.9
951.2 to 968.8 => 371.5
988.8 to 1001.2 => 290.6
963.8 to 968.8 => 468.5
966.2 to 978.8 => 471.3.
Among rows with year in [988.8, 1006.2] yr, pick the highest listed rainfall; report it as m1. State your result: 389.8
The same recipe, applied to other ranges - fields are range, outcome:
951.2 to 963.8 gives 492.9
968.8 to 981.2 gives 498.4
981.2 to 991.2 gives 421.4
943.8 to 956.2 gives 509.6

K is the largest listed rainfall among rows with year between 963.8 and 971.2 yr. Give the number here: 484.3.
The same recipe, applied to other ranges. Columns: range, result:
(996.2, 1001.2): 322.2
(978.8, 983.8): 436.4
